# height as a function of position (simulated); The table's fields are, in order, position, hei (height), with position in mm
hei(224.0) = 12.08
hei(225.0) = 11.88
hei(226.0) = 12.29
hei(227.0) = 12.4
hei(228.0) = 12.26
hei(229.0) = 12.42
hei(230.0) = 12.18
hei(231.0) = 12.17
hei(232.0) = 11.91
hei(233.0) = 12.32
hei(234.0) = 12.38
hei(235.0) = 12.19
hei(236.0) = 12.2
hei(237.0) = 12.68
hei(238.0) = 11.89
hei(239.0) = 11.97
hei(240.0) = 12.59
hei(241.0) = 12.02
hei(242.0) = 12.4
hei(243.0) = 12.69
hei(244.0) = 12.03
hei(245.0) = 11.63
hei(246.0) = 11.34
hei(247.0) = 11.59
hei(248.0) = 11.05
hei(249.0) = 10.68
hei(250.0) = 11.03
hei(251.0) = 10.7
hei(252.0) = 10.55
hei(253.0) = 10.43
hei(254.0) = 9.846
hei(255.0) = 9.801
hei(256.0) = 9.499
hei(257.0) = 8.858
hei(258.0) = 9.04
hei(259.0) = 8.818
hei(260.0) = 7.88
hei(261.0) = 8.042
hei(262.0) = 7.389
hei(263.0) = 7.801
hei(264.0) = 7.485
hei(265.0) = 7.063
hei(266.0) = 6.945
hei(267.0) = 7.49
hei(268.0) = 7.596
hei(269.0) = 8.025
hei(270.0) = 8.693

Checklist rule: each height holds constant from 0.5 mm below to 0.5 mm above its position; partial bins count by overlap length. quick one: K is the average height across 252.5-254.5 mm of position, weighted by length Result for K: 10.1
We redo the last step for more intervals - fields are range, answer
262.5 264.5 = 7.64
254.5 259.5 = 9.2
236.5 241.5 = 12.2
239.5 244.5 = 12.3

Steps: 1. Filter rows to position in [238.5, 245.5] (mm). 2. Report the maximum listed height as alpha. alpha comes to 12.69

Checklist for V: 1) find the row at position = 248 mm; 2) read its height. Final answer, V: 11.05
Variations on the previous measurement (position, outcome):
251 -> 10.7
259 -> 8.818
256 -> 9.499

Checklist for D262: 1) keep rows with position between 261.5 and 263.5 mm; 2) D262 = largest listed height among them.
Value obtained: 7.801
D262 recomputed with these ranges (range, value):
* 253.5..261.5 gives 9.846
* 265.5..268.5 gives 7.596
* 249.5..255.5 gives 11.03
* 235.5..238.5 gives 12.68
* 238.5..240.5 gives 12.59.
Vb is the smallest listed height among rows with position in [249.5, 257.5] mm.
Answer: 8.858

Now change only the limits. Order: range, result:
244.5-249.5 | 10.68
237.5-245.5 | 11.63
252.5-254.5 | 9.846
